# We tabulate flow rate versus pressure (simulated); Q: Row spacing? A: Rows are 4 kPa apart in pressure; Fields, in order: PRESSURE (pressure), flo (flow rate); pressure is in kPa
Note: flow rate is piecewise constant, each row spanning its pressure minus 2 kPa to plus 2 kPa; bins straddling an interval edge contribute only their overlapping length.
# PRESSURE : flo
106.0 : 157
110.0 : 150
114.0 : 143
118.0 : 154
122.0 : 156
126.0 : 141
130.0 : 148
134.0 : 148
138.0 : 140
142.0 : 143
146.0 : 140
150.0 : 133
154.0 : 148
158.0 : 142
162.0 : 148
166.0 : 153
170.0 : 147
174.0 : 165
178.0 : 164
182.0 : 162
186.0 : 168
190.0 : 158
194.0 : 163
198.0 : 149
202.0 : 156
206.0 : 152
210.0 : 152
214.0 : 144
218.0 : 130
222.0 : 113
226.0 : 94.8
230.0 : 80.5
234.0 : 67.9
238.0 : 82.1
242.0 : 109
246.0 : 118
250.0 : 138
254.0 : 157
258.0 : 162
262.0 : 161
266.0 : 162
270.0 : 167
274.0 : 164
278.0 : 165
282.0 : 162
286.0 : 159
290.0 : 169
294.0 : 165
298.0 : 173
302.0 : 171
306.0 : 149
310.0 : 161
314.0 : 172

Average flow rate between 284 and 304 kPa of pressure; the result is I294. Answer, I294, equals 167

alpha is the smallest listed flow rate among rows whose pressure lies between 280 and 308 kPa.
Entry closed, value 149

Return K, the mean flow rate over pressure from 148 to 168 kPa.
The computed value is 145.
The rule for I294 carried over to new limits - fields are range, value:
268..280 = 165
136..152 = 139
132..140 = 144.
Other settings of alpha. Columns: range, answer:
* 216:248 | 67.9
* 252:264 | 157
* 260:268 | 161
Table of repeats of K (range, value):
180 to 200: 160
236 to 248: 103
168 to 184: 160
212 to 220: 137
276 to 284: 164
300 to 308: 160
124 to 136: 146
